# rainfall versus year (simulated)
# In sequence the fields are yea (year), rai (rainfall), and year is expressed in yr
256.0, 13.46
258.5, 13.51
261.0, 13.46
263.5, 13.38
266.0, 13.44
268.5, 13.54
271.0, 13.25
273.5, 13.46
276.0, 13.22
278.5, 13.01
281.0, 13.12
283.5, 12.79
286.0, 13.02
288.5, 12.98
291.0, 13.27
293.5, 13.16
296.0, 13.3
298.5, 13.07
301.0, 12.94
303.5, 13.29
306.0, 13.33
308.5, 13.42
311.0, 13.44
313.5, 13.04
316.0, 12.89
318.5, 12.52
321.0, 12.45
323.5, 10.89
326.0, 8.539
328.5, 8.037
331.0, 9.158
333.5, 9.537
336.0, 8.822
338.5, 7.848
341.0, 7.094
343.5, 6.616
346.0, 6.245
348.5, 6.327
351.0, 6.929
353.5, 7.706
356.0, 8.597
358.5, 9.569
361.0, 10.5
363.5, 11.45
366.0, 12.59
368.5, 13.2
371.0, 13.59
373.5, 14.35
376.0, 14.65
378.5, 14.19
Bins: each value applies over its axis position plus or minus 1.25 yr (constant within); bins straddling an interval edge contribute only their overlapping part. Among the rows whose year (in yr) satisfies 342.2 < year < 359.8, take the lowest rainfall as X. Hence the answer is 6.245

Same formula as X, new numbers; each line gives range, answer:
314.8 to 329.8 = 8.037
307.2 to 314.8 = 13.04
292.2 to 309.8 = 12.94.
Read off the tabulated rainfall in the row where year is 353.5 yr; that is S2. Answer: 7.706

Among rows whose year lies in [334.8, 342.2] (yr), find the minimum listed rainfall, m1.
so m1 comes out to 7.094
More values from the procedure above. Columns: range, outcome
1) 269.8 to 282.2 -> 13.01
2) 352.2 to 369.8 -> 7.706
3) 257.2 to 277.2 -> 13.22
